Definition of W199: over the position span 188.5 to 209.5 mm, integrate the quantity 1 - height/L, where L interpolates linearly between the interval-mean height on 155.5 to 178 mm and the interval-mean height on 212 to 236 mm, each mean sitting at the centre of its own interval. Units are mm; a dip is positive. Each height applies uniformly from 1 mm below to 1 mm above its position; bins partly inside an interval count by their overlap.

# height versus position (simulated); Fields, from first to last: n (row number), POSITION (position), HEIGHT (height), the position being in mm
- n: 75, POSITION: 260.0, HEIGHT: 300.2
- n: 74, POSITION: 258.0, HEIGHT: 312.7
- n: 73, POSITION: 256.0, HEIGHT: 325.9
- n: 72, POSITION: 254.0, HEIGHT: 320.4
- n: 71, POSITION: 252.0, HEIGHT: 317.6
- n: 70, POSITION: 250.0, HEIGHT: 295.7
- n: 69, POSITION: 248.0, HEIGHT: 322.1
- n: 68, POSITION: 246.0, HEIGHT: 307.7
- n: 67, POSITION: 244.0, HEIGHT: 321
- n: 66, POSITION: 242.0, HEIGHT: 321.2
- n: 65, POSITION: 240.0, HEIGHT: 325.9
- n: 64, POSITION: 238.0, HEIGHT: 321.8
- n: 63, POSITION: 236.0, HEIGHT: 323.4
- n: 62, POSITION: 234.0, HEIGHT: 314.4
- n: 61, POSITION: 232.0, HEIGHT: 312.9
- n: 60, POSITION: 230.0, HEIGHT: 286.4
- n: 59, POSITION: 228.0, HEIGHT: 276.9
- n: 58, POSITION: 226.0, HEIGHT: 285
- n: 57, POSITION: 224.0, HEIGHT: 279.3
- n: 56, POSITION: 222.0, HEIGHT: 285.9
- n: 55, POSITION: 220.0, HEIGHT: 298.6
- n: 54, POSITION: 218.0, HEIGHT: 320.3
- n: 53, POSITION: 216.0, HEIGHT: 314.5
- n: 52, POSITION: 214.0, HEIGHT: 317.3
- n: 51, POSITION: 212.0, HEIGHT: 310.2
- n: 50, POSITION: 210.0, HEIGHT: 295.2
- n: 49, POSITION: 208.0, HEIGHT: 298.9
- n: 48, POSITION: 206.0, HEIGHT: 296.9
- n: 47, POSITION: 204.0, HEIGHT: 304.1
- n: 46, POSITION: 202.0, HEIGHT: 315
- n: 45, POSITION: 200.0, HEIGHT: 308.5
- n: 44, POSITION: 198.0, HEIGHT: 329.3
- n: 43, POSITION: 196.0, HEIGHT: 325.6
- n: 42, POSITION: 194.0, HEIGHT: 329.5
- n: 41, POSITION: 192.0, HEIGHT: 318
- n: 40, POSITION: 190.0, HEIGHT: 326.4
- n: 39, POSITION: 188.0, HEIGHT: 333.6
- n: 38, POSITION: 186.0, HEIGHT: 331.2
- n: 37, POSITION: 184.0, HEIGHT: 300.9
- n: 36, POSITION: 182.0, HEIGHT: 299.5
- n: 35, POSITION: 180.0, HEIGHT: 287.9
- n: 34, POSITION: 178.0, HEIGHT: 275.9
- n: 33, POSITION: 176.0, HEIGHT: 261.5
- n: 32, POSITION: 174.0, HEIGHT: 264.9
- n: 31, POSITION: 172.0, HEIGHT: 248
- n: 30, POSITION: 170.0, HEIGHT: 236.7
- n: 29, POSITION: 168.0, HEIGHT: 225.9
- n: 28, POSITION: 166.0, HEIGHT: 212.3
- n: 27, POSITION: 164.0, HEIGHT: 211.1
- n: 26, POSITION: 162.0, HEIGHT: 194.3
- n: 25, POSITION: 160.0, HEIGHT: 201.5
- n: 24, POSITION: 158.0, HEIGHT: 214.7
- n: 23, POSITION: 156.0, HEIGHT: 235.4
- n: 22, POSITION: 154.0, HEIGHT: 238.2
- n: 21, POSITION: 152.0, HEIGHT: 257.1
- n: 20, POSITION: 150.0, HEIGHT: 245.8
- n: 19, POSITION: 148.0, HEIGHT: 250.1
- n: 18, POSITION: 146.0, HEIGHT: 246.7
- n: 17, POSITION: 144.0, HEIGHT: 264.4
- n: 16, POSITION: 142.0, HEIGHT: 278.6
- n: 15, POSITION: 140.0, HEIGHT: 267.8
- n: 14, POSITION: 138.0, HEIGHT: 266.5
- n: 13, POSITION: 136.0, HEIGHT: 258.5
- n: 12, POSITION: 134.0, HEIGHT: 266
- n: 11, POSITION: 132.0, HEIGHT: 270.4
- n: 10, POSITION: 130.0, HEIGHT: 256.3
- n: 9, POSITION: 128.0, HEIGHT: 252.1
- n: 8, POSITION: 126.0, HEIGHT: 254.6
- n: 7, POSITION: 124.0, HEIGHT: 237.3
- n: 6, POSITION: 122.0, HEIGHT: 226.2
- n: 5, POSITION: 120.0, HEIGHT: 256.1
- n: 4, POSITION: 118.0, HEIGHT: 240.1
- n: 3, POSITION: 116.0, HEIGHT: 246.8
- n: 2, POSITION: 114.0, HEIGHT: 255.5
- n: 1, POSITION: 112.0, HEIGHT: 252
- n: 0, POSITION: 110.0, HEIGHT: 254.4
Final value -3.58 mm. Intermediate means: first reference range 230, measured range 315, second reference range 301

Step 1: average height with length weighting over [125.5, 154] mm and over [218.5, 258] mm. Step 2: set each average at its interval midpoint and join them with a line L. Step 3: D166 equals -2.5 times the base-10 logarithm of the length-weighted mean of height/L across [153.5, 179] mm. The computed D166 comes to 0.17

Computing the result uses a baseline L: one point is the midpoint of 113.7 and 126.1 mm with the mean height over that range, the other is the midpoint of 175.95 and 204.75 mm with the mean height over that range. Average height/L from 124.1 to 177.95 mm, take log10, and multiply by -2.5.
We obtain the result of 0.11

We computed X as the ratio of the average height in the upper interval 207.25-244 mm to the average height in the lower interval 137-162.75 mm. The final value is 1.25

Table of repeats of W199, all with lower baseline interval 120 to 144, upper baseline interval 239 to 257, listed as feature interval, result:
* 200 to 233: 0.1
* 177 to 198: -2.0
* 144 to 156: 0.9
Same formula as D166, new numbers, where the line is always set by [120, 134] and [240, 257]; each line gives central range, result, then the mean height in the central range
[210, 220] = -0.046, 312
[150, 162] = 0.171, 228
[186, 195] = -0.148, 327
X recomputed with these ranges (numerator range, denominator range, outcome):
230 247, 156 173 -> 1.45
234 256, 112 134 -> 1.27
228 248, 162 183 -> 1.26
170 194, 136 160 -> 1.18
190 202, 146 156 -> 1.31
